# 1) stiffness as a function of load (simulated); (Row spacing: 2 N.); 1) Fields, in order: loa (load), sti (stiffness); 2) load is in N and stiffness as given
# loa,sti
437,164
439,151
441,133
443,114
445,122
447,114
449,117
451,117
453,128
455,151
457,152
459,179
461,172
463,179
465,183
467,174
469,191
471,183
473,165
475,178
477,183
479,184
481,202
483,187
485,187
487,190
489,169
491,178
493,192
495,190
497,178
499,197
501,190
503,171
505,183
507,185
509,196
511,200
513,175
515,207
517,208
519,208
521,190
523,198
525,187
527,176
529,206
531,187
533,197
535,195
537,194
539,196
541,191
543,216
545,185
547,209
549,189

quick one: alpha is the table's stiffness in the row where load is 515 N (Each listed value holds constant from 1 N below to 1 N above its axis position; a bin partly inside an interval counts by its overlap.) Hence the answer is 207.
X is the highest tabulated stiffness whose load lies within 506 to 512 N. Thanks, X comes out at 200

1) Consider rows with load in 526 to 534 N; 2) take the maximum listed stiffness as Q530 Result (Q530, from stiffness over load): 206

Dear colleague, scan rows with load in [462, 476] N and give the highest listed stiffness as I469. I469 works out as 191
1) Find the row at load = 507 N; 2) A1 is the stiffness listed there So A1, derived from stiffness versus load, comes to 185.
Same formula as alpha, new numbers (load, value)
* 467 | 174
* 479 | 184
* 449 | 117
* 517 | 208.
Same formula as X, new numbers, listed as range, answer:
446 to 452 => 117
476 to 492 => 202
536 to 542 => 196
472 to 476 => 178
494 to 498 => 190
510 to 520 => 208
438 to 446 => 151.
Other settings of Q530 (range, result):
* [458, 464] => 179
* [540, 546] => 216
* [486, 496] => 192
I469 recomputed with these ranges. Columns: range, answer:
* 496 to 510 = 197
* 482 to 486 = 187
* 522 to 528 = 198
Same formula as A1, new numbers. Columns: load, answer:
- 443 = 114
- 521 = 190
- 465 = 183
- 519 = 208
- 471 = 183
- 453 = 128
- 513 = 175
